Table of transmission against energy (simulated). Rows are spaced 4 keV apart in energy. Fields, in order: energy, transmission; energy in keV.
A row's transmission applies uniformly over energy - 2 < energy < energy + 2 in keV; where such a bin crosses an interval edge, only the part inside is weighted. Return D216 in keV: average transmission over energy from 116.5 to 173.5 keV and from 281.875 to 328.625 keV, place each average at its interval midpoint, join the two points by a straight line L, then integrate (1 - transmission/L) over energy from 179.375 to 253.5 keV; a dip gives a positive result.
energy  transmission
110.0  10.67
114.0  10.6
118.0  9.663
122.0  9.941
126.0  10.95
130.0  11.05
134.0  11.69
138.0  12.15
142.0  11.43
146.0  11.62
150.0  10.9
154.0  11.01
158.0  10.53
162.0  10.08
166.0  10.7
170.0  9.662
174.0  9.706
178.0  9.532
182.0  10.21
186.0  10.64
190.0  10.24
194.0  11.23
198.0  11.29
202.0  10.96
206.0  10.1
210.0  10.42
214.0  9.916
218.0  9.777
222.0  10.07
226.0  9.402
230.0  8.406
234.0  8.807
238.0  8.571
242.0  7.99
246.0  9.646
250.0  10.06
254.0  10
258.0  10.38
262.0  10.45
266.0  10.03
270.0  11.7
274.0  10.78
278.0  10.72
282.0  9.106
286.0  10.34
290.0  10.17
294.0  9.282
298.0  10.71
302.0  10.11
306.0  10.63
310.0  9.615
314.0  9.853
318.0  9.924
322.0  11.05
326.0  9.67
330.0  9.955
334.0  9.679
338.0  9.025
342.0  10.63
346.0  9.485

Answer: 4.3 keV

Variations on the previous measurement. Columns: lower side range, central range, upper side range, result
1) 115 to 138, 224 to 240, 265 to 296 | 2.5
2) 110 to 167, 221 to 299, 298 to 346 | 3.7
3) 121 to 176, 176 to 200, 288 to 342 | 0.2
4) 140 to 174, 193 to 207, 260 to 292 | -0.5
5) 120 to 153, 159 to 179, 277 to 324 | 1.8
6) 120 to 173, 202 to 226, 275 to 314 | 1.0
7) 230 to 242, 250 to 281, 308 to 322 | -4.9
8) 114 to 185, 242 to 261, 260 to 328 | 1.0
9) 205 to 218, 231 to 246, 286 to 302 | 2.2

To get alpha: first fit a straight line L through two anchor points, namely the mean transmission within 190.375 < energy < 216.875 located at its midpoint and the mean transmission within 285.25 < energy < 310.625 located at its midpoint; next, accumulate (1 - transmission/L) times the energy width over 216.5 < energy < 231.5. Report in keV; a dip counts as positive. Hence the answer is 1.5 keV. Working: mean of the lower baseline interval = 10.6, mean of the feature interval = 9.44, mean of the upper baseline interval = 10.1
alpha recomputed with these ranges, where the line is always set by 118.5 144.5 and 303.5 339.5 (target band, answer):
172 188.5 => 1.2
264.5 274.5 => -0.6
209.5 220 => 0.6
